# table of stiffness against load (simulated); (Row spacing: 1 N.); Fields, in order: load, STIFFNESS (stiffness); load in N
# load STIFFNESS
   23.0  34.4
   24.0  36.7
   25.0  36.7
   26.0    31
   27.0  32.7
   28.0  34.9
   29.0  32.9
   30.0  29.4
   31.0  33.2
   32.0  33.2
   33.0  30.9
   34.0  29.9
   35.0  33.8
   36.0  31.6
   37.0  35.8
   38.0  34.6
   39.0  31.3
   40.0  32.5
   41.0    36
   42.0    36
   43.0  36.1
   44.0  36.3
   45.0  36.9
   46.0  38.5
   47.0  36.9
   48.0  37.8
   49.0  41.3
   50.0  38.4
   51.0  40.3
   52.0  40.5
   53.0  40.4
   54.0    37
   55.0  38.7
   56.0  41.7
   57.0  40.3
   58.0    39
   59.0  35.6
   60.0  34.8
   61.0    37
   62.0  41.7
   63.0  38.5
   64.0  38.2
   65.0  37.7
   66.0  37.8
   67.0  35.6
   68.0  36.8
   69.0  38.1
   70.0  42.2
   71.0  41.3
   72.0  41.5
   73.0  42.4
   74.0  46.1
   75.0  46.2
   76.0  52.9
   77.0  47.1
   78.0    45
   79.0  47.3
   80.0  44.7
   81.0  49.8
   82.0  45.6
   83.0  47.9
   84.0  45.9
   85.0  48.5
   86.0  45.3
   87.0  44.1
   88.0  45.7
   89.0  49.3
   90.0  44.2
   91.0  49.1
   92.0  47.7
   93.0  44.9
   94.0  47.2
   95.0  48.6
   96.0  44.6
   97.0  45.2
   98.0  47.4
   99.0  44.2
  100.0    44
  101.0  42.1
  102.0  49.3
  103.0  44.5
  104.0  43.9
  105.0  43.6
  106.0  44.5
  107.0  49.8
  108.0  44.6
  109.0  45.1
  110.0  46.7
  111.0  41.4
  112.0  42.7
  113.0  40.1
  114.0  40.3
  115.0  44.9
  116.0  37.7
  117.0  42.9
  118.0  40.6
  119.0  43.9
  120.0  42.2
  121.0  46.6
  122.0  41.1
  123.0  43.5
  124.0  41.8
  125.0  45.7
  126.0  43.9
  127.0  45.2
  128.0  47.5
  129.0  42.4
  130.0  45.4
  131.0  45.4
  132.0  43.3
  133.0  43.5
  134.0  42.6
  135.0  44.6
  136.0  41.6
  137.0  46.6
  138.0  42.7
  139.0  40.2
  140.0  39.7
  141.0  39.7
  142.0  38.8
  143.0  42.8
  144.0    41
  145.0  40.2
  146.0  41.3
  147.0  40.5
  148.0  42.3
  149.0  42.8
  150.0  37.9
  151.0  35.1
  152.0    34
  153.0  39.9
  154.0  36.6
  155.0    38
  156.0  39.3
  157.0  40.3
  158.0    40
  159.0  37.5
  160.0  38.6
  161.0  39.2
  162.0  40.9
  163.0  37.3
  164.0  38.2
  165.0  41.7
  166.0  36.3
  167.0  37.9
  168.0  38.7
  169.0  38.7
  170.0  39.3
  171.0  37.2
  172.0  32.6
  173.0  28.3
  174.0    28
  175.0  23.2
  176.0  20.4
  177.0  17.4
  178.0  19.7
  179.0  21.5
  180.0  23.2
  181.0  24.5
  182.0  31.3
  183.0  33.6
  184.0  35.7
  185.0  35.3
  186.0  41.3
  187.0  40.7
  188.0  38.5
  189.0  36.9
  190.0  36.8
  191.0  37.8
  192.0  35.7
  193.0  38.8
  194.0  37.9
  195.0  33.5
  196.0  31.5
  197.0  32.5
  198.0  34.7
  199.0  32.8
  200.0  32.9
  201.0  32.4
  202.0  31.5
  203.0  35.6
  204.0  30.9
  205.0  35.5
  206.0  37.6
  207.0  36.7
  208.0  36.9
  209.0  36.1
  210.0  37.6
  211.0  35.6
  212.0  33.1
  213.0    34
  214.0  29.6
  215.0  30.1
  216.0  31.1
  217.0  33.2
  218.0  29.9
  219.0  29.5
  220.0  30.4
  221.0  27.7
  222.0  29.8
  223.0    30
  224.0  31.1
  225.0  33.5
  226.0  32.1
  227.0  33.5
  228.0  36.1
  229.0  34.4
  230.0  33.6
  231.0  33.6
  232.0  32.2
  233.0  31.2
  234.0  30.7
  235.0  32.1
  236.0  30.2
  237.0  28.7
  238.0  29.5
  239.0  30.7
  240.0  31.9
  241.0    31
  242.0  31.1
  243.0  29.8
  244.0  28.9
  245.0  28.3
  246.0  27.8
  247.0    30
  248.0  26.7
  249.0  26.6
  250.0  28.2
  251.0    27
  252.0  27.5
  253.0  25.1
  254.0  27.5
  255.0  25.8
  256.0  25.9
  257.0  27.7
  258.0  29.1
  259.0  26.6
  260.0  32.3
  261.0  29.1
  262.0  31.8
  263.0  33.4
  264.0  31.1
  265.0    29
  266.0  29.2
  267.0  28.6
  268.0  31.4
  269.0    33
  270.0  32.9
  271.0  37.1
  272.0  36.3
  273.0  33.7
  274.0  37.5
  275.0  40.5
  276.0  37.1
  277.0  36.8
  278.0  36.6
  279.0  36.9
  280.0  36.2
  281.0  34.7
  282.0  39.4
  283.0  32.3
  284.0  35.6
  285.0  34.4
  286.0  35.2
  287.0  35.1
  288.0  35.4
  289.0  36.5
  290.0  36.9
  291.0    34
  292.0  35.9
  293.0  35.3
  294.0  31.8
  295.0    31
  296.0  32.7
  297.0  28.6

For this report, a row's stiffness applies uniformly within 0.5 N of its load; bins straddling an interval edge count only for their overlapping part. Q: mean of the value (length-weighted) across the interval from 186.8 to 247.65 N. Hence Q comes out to 32.9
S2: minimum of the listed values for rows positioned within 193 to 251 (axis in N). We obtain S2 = 26.6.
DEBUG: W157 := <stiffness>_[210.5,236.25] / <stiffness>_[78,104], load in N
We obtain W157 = 0.7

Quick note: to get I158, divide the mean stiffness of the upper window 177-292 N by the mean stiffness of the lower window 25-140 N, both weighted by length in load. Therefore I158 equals 0.78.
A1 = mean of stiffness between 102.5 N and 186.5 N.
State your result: 39.1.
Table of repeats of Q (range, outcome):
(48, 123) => 43.1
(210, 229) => 31.9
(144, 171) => 38.9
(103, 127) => 43.4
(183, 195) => 37.4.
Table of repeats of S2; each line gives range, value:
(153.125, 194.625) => 17.4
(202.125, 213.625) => 30.9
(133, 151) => 35.1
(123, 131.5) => 41.8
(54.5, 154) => 34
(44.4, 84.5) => 34.8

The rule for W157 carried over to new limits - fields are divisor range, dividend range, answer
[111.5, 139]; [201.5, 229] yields 0.76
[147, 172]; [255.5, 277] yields 0.83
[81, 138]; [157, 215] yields 0.76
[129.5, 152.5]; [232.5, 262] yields 0.70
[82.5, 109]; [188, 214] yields 0.76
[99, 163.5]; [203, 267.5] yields 0.73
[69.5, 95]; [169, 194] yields 0.69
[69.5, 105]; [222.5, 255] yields 0.66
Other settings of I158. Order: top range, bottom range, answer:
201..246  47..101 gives 0.75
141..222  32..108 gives 0.84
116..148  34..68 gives 1.15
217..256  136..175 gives 0.78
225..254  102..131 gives 0.69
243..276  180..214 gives 0.87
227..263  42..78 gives 0.75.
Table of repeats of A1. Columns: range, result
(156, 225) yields 33.6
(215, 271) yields 30.2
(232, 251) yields 29.6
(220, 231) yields 32.2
